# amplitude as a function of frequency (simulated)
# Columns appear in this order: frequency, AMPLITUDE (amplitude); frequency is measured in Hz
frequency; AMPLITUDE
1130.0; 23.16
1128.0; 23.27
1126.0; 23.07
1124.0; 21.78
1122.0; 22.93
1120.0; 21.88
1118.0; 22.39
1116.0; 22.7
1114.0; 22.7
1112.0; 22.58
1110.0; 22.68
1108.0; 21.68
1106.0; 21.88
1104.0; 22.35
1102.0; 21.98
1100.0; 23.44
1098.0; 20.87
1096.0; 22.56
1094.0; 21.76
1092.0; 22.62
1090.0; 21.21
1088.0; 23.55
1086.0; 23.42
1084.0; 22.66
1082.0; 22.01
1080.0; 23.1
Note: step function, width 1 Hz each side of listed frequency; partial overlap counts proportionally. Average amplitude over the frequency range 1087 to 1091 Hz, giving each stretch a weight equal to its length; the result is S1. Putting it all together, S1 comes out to 22.4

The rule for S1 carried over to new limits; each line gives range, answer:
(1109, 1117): 22.7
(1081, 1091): 22.6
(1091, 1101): 22.2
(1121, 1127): 22.6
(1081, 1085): 22.3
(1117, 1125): 22.2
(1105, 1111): 22.1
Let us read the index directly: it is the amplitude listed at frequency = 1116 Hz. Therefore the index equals 22.7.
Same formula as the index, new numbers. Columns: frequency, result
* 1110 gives 22.68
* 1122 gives 22.93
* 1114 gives 22.7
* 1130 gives 23.16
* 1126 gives 23.07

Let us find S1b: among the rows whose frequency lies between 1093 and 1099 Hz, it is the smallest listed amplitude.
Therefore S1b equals 20.87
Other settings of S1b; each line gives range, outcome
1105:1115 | 21.68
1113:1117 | 22.7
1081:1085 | 22.01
